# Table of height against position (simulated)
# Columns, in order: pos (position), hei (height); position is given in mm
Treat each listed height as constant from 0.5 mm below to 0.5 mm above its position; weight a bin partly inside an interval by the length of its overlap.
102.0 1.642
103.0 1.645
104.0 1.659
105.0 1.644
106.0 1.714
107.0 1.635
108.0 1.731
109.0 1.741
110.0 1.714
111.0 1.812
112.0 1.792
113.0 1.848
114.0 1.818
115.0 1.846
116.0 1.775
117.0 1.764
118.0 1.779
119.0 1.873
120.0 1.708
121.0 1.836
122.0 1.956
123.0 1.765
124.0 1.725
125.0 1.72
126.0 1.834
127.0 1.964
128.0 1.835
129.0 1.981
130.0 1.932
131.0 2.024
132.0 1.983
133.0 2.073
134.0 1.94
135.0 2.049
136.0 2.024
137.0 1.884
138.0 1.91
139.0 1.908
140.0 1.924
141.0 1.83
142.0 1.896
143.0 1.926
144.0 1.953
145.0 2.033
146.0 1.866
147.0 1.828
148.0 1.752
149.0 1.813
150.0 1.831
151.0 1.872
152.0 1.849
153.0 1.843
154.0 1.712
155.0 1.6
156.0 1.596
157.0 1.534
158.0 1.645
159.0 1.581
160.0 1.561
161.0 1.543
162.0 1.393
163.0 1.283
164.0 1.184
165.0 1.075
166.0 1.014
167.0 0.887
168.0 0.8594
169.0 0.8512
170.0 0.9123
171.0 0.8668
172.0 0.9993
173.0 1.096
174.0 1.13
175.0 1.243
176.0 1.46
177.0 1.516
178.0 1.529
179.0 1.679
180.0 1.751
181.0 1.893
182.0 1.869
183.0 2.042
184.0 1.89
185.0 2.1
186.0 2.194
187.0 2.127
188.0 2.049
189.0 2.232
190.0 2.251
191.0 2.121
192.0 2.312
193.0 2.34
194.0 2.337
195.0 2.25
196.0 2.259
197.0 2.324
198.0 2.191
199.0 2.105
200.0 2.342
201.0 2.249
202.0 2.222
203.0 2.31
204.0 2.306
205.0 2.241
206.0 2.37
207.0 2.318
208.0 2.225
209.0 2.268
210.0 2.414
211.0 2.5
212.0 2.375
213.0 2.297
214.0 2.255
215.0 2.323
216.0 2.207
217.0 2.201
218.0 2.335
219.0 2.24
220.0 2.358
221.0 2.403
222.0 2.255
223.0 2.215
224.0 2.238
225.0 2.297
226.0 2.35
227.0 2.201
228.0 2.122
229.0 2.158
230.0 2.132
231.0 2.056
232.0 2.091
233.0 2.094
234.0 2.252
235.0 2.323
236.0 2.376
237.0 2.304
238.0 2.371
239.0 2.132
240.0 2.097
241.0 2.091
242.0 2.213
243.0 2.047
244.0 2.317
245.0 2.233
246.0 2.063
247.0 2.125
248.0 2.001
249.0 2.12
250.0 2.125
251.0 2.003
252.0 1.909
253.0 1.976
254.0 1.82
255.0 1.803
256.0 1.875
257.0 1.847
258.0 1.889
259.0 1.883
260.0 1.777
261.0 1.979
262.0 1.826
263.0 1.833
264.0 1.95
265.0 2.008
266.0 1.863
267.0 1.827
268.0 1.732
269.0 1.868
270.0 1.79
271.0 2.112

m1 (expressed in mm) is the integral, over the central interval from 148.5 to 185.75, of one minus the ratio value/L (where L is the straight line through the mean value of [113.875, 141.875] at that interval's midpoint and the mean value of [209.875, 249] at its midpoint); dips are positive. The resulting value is 9.93 mm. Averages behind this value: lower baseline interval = 1.88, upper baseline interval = 2.23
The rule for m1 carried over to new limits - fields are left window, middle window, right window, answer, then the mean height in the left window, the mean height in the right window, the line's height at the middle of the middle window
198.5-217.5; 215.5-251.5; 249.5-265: -1.9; 2.29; 1.9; 2.09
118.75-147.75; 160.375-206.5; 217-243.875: 7.0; 1.9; 2.22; 2.07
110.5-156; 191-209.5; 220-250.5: -1.7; 1.86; 2.2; 2.08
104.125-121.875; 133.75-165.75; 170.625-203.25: 1.9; 1.77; 1.92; 1.84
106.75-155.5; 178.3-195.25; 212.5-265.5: -0.7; 1.85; 2.12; 1.99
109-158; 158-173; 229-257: 5.9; 1.85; 2.11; 1.92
